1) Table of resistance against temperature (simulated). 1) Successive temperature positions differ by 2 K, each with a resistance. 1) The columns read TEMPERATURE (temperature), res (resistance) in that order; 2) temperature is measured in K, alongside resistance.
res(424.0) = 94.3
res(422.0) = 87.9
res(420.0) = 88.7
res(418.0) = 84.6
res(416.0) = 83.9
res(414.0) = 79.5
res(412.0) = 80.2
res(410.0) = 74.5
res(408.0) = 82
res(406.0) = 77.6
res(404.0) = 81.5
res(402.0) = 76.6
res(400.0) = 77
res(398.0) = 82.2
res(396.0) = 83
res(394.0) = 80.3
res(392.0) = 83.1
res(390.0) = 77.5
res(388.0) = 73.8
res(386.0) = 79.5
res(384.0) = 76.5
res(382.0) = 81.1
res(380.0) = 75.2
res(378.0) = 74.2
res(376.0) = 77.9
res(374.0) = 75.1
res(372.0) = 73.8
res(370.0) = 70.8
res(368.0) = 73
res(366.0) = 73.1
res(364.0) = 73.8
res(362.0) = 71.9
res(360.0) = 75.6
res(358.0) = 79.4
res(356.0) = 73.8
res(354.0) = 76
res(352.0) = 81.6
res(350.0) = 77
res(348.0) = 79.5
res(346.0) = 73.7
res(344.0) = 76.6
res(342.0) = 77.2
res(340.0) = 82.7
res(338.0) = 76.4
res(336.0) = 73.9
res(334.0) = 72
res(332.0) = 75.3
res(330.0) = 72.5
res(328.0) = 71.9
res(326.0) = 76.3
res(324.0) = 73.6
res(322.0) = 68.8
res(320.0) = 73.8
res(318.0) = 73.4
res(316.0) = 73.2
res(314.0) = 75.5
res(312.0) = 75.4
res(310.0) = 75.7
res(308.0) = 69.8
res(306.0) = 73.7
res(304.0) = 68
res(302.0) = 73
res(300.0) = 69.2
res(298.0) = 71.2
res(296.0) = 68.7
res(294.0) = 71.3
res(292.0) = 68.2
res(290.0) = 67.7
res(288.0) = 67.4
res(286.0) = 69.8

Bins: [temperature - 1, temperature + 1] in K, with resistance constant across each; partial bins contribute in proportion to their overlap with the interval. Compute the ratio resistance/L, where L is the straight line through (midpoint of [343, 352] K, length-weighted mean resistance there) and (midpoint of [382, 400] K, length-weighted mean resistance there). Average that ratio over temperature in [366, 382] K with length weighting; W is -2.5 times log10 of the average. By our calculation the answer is 0.056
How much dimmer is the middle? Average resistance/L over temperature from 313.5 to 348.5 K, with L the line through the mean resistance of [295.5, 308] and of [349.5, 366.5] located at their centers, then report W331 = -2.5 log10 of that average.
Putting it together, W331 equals -0.020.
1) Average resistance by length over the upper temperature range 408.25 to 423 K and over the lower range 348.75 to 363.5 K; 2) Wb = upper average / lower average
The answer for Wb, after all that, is 1.1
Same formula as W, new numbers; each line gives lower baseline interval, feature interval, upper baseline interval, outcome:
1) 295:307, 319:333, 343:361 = 0.01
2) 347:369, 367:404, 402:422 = 0.02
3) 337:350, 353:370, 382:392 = 0.05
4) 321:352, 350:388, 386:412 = 0.02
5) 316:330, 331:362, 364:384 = -0.04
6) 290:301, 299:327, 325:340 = -0.01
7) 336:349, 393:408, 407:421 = 0.02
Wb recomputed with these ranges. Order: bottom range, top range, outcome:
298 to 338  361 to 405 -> 1.05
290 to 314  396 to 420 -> 1.13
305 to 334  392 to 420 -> 1.10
